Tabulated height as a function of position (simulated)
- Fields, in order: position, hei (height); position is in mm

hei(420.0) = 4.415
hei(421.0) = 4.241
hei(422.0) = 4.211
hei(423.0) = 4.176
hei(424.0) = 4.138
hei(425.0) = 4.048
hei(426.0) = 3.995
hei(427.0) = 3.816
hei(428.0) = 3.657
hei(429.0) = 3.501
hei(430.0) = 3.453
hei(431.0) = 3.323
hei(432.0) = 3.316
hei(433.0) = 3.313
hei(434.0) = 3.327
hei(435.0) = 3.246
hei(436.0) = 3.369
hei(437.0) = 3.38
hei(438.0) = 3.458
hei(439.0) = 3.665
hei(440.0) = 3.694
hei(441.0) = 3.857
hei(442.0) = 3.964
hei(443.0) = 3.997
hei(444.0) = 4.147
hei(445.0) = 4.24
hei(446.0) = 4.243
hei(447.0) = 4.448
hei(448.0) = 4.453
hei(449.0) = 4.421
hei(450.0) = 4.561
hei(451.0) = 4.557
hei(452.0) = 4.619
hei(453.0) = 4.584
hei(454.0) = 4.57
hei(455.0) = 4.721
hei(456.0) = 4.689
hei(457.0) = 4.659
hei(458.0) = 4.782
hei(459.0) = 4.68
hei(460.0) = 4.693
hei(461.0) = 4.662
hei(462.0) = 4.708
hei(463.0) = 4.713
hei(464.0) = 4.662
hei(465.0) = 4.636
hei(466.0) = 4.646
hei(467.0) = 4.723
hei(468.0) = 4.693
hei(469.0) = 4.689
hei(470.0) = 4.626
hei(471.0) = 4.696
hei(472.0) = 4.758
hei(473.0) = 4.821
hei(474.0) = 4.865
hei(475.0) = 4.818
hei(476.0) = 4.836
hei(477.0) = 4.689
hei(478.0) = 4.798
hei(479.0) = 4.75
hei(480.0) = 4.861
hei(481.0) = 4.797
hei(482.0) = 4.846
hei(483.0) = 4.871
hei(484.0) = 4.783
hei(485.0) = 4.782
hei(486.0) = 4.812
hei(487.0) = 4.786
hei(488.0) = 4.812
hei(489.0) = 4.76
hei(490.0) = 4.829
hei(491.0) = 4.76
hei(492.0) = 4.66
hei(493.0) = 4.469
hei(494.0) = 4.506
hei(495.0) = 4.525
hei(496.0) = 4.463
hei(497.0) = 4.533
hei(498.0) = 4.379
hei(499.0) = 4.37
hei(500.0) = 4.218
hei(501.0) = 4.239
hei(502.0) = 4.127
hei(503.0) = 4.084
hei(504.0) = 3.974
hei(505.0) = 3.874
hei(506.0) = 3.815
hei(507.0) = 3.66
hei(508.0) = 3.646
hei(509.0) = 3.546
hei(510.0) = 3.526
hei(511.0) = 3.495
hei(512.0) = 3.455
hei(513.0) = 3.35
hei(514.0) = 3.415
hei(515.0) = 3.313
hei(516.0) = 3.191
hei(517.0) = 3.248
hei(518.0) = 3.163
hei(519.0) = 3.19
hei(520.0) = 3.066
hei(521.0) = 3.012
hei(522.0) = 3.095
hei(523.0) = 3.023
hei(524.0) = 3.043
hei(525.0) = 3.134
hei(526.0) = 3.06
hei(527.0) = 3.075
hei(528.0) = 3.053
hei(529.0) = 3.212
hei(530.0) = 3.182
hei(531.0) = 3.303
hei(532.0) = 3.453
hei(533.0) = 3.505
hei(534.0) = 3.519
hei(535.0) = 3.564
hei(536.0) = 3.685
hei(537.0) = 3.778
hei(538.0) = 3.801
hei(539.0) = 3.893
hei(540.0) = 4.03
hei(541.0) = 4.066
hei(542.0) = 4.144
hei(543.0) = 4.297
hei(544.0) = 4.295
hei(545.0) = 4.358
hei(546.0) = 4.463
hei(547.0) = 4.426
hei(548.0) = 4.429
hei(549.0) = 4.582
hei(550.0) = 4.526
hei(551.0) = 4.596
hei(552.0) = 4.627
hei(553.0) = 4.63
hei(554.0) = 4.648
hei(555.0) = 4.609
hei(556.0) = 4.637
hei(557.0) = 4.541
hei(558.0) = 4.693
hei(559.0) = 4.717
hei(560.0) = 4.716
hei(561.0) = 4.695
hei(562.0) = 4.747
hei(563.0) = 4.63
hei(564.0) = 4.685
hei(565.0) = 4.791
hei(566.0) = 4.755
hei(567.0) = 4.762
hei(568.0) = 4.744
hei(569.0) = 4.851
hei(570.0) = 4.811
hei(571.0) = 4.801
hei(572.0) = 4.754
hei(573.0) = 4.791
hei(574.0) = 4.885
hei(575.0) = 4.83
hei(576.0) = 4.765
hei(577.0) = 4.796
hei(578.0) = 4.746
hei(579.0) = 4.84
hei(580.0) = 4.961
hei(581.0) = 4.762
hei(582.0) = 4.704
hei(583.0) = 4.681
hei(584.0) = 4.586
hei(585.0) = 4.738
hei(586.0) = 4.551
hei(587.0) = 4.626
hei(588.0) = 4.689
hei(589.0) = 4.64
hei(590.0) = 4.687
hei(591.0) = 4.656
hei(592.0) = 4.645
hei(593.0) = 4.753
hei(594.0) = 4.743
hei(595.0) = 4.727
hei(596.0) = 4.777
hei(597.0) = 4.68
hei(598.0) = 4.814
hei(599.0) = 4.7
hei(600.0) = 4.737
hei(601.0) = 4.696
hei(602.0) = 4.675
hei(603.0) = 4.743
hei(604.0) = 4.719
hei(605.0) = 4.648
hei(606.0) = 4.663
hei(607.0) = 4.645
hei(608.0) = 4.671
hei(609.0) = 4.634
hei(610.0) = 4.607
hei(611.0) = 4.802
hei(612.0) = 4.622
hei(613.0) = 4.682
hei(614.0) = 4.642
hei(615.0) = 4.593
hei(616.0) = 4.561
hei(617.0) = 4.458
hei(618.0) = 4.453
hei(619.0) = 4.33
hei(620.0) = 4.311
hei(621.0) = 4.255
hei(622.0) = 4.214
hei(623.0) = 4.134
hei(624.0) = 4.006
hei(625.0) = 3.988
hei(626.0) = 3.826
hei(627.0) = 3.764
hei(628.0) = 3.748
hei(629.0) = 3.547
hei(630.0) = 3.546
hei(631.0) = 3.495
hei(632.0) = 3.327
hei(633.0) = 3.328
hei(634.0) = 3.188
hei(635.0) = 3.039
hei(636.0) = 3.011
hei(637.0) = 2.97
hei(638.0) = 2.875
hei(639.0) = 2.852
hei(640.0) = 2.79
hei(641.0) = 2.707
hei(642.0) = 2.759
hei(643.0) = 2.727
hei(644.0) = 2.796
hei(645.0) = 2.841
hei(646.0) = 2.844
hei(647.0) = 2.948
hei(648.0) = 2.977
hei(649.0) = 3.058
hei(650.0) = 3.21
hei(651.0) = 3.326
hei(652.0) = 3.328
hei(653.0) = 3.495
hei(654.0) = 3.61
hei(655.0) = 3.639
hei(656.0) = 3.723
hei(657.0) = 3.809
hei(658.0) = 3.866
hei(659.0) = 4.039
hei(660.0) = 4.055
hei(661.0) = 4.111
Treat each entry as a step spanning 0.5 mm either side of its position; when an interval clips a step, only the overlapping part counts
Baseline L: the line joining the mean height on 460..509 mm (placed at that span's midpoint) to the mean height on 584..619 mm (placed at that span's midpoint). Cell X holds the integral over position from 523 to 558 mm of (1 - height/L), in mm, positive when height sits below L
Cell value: 5.0 mm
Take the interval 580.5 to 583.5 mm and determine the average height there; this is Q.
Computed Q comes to 4.72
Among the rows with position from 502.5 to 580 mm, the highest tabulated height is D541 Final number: 4.961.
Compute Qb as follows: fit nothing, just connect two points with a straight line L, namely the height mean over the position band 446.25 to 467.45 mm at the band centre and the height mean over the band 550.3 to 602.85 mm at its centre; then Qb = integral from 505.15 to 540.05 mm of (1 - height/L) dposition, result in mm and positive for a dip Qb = 9.6 mm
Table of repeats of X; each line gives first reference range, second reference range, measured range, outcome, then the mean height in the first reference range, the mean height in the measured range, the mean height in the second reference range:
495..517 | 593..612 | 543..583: -2.99 mm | 3.84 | 4.68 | 4.7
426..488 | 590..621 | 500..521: 4.18 mm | 4.36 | 3.57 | 4.64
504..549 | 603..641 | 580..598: -3.96 mm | 3.58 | 4.7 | 3.99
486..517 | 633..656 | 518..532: 2.84 mm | 4.09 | 3.13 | 3.07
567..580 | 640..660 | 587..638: -3.23 mm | 4.81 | 4.29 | 3.26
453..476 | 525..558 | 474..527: 3.96 mm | 4.71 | 4.06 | 4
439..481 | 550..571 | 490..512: 2.27 mm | 4.56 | 4.14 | 4.69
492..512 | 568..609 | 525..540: 3.01 mm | 4.08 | 3.44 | 4.73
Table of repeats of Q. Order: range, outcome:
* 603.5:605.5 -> 4.68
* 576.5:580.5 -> 4.84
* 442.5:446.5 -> 4.16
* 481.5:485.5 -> 4.82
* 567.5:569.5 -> 4.8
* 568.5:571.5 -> 4.82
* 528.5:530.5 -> 3.2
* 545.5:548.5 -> 4.44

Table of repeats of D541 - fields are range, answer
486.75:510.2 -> 4.829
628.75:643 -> 3.547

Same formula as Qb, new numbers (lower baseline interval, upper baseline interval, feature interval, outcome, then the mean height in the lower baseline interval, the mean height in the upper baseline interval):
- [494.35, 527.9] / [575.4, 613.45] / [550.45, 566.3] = -1.6 mm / 3.61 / 4.71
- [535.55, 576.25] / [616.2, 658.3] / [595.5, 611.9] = -3.4 mm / 4.52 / 3.46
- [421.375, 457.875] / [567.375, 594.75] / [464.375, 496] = -3.9 mm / 4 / 4.74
